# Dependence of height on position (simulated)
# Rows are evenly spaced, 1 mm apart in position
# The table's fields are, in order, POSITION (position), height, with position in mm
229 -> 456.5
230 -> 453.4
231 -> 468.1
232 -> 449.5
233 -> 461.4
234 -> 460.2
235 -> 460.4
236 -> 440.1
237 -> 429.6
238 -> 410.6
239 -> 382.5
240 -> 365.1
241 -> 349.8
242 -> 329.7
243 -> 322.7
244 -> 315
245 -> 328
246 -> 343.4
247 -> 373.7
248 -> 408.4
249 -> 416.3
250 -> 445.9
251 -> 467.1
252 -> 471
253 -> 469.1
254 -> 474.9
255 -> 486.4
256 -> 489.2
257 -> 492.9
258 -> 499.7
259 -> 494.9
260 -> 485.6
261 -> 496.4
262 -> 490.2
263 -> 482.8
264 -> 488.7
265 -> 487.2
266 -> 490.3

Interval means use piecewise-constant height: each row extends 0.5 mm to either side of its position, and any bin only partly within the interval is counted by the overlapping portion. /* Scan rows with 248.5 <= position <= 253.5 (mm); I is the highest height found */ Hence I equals 471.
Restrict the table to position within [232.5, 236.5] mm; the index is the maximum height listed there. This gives 461.4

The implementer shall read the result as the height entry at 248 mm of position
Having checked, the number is 408.4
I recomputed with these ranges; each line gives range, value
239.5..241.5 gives 365.1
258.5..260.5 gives 494.9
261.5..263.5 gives 490.2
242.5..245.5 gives 328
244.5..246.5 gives 343.4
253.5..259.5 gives 499.7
